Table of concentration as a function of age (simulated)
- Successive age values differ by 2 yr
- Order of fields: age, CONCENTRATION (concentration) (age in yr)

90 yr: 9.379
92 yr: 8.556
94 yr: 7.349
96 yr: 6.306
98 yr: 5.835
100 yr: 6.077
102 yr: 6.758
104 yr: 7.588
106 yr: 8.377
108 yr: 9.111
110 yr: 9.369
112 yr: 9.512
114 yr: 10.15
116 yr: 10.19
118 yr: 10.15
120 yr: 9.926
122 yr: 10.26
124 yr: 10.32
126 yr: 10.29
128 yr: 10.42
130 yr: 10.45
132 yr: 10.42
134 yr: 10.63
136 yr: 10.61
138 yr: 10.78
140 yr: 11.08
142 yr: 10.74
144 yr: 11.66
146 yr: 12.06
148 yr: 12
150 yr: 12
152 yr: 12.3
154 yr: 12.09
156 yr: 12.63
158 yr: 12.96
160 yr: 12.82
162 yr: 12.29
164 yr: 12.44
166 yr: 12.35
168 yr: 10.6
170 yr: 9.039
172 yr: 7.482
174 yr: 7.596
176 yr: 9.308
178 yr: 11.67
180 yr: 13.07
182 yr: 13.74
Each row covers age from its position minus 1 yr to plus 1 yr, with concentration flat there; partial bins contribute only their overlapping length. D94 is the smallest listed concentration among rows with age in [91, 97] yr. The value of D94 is 6.306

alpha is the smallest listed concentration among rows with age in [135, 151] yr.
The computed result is 10.61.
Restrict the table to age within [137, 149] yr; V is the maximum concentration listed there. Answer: 12.06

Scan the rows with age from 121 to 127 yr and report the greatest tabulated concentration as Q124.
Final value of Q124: 10.32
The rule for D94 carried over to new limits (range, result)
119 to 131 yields 9.926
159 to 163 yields 12.29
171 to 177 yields 7.482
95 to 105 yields 5.835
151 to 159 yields 12.09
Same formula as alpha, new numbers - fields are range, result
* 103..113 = 7.588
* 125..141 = 10.29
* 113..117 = 10.15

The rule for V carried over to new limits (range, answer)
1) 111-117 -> 10.19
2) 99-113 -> 9.512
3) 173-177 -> 9.308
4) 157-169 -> 12.96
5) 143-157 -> 12.63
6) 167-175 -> 10.6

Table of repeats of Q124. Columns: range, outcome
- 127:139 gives 10.78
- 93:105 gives 7.588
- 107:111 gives 9.369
